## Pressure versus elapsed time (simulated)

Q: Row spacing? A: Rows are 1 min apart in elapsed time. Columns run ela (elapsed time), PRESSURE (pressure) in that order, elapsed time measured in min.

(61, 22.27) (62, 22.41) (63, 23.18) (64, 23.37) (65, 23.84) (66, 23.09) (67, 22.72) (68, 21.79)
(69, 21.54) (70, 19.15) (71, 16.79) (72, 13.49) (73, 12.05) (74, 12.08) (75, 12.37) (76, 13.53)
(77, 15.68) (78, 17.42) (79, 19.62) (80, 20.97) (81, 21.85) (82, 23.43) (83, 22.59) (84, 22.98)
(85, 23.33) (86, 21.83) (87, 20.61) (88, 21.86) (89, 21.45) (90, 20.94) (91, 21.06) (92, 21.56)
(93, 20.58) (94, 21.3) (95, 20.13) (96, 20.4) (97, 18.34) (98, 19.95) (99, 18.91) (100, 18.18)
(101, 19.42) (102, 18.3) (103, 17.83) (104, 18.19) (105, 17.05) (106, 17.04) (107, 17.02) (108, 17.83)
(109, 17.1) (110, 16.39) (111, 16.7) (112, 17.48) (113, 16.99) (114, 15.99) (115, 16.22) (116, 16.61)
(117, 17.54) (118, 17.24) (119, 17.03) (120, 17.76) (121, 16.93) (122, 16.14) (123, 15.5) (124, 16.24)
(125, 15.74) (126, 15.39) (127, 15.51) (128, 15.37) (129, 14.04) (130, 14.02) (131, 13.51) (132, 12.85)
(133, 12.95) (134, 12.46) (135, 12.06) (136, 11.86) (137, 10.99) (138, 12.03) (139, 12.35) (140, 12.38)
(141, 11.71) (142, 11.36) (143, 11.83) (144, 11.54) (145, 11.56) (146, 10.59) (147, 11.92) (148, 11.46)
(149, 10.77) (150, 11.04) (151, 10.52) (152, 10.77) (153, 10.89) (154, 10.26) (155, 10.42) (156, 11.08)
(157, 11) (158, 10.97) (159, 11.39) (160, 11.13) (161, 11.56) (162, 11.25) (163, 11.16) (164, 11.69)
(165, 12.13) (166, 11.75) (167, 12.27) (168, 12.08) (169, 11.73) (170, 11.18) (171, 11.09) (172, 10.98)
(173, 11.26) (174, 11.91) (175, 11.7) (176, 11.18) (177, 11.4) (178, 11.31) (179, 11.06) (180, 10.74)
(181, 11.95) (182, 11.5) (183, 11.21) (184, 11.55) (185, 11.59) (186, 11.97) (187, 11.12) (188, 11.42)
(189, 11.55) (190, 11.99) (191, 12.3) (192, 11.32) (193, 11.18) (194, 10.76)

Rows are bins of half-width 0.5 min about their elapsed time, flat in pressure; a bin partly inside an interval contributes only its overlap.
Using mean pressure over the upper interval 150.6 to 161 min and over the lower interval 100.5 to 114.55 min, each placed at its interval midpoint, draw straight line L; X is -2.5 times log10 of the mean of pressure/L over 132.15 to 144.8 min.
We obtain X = 0.11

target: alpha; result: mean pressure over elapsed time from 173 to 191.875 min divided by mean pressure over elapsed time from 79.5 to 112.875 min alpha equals 0.6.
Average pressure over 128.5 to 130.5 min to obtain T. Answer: 14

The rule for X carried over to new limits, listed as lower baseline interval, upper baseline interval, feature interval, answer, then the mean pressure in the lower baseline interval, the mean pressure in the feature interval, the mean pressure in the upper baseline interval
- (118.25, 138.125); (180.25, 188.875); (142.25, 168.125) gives 0.160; 14.5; 11.3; 11.5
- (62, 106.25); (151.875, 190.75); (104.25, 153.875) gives 0.094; 19.6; 14.2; 11.4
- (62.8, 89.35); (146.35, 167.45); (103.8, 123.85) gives -0.080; 19.7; 16.9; 11.2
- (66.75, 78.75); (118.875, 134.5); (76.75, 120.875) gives -0.206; 16.5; 19.1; 15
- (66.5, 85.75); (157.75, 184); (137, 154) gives 0.177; 18.6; 11.4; 11.5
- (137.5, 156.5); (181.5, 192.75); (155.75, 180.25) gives 0.003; 11.3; 11.4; 11.6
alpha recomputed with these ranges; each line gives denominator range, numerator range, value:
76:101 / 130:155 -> 0.57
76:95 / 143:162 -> 0.53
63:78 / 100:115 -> 0.96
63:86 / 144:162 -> 0.57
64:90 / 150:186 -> 0.58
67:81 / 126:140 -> 0.77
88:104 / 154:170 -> 0.57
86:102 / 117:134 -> 0.76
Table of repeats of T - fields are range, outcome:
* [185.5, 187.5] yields 11.5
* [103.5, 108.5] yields 17.4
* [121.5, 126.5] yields 15.8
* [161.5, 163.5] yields 11.2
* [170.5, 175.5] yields 11.4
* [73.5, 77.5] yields 13.4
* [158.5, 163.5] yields 11.3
